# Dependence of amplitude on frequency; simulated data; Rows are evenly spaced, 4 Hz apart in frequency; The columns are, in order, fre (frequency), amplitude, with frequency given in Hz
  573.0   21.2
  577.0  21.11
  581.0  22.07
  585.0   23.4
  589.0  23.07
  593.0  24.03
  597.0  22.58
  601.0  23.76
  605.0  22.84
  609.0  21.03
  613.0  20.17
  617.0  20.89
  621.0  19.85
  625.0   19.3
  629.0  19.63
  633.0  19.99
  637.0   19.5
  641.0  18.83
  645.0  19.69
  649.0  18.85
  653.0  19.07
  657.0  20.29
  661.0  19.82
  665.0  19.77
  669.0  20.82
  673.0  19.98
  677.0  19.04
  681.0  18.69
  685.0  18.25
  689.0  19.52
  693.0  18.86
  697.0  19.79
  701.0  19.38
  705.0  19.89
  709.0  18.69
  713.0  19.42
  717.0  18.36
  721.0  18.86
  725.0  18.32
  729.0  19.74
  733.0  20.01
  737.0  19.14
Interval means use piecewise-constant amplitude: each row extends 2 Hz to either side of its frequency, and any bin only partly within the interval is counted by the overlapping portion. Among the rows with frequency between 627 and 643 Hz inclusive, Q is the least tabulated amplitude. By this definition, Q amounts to 18.83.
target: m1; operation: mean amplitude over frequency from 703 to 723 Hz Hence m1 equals 19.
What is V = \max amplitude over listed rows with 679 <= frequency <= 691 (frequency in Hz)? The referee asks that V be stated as 19.52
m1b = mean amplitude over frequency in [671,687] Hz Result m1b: 19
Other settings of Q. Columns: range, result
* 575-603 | 21.11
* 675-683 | 18.69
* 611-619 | 20.17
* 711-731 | 18.32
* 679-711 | 18.25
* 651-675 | 19.07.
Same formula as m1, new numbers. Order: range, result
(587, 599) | 23.2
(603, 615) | 21.3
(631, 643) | 19.4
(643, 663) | 19.5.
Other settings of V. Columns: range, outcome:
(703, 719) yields 19.89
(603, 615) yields 22.84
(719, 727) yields 18.86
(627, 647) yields 19.99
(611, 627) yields 20.89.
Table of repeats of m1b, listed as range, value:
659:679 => 19.9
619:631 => 19.6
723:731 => 19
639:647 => 19.3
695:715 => 19.4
